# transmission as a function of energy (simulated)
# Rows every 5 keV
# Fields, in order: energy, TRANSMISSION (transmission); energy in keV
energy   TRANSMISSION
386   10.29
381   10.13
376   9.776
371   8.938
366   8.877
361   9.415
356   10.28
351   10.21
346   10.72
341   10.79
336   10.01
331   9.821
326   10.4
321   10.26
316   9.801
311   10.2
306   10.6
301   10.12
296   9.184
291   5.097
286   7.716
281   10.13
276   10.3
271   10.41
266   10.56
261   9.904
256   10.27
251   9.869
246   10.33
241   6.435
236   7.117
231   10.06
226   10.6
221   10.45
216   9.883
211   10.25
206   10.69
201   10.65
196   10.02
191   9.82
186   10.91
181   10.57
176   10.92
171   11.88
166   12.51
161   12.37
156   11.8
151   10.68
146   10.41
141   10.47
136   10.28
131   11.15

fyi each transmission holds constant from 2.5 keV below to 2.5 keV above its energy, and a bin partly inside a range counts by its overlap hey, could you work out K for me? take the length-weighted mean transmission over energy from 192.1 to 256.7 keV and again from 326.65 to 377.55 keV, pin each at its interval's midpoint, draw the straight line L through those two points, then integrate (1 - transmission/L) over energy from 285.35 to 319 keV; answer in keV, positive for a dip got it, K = 2.7 keV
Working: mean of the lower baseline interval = 9.73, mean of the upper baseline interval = 9.9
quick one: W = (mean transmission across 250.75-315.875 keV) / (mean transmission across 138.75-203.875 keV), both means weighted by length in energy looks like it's 0.9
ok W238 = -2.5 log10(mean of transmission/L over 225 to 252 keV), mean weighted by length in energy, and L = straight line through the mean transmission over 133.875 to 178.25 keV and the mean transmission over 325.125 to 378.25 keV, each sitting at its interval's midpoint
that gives 0.20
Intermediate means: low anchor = 11.3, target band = 8.94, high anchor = 9.92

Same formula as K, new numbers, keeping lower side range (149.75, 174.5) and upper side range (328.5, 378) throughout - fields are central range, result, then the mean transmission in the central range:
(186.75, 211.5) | 2.5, 10.3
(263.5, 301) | 5.3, 9.13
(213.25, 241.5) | 4.8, 9.29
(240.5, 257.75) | 2.3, 9.5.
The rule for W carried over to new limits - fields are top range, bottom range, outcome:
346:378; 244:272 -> 0.95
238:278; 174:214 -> 0.93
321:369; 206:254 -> 1.06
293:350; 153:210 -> 0.91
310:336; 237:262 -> 1.10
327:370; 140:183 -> 0.88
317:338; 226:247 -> 1.17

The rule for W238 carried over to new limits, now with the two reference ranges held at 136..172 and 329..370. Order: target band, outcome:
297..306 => 0.023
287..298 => 0.408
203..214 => 0.052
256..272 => 0.031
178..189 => 0.043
